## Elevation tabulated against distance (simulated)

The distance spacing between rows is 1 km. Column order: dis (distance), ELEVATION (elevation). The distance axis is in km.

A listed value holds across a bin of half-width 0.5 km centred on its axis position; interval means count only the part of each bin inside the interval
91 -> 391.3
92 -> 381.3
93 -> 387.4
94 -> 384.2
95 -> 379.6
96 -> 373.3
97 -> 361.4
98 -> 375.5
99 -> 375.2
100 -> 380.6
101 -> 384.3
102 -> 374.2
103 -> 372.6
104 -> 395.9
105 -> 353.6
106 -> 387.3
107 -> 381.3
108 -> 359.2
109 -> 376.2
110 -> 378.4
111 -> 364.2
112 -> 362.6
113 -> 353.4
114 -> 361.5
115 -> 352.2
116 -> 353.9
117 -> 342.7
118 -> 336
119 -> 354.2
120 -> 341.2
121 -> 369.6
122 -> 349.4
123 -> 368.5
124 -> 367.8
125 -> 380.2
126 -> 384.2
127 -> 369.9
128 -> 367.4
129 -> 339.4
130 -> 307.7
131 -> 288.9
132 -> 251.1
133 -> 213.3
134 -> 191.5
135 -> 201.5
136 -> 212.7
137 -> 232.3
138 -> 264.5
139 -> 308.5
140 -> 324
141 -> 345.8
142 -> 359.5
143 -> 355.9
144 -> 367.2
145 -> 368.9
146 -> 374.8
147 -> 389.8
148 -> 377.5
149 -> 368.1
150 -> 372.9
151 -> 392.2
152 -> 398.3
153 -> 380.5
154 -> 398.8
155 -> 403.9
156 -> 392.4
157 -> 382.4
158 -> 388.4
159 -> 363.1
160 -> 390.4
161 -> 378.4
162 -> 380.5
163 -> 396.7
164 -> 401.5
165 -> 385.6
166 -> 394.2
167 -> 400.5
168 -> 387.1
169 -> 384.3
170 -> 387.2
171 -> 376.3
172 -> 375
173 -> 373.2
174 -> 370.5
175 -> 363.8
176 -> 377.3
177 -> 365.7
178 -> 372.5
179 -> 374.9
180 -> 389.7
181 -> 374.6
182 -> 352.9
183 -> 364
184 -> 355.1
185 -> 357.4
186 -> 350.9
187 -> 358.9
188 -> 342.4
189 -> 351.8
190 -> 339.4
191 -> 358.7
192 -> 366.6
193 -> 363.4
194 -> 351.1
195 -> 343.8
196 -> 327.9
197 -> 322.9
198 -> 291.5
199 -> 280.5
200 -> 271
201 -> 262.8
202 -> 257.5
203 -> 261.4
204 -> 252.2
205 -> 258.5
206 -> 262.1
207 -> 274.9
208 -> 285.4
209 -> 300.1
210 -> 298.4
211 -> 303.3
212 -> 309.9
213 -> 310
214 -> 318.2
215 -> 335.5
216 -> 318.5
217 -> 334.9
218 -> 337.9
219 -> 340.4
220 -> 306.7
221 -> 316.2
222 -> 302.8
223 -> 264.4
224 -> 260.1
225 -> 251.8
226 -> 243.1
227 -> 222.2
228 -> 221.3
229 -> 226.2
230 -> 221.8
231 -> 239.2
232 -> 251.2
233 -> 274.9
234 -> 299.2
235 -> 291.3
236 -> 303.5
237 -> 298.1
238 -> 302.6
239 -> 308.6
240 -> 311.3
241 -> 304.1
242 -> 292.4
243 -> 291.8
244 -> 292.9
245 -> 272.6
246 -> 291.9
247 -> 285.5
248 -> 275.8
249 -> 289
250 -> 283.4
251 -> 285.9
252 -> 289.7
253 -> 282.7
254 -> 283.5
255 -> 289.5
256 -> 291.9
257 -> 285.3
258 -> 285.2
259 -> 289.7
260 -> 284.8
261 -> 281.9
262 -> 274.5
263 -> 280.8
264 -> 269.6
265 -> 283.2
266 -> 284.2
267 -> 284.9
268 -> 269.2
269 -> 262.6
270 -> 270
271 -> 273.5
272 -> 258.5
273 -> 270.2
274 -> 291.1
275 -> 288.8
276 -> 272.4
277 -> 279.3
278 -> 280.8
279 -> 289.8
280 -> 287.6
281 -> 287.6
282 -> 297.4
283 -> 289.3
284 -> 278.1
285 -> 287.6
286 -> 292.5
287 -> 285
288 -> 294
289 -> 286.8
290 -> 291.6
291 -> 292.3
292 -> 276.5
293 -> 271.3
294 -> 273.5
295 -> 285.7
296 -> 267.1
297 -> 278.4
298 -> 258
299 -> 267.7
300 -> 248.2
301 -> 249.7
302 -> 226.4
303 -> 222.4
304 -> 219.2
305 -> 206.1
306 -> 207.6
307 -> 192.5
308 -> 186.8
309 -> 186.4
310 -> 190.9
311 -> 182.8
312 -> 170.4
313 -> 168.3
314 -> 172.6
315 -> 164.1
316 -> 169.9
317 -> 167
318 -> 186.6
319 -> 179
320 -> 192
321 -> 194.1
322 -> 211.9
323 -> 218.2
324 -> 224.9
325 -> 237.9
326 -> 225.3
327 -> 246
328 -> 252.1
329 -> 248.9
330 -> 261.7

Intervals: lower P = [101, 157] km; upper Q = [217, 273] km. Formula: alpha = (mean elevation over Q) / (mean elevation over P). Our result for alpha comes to 0.8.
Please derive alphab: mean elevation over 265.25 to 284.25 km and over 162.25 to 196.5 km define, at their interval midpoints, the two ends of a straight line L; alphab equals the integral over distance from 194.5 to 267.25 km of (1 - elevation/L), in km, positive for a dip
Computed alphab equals 7.7 km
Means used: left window 369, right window 280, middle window 286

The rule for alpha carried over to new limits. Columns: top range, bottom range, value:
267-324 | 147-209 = 0.69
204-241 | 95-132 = 0.79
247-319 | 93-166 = 0.73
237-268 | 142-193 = 0.77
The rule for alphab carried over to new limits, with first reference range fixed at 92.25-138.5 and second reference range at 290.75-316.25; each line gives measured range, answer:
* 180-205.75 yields -2.7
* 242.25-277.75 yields -4.2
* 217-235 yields 0.1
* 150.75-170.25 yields -4.6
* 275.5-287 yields -2.3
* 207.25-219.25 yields -1.4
